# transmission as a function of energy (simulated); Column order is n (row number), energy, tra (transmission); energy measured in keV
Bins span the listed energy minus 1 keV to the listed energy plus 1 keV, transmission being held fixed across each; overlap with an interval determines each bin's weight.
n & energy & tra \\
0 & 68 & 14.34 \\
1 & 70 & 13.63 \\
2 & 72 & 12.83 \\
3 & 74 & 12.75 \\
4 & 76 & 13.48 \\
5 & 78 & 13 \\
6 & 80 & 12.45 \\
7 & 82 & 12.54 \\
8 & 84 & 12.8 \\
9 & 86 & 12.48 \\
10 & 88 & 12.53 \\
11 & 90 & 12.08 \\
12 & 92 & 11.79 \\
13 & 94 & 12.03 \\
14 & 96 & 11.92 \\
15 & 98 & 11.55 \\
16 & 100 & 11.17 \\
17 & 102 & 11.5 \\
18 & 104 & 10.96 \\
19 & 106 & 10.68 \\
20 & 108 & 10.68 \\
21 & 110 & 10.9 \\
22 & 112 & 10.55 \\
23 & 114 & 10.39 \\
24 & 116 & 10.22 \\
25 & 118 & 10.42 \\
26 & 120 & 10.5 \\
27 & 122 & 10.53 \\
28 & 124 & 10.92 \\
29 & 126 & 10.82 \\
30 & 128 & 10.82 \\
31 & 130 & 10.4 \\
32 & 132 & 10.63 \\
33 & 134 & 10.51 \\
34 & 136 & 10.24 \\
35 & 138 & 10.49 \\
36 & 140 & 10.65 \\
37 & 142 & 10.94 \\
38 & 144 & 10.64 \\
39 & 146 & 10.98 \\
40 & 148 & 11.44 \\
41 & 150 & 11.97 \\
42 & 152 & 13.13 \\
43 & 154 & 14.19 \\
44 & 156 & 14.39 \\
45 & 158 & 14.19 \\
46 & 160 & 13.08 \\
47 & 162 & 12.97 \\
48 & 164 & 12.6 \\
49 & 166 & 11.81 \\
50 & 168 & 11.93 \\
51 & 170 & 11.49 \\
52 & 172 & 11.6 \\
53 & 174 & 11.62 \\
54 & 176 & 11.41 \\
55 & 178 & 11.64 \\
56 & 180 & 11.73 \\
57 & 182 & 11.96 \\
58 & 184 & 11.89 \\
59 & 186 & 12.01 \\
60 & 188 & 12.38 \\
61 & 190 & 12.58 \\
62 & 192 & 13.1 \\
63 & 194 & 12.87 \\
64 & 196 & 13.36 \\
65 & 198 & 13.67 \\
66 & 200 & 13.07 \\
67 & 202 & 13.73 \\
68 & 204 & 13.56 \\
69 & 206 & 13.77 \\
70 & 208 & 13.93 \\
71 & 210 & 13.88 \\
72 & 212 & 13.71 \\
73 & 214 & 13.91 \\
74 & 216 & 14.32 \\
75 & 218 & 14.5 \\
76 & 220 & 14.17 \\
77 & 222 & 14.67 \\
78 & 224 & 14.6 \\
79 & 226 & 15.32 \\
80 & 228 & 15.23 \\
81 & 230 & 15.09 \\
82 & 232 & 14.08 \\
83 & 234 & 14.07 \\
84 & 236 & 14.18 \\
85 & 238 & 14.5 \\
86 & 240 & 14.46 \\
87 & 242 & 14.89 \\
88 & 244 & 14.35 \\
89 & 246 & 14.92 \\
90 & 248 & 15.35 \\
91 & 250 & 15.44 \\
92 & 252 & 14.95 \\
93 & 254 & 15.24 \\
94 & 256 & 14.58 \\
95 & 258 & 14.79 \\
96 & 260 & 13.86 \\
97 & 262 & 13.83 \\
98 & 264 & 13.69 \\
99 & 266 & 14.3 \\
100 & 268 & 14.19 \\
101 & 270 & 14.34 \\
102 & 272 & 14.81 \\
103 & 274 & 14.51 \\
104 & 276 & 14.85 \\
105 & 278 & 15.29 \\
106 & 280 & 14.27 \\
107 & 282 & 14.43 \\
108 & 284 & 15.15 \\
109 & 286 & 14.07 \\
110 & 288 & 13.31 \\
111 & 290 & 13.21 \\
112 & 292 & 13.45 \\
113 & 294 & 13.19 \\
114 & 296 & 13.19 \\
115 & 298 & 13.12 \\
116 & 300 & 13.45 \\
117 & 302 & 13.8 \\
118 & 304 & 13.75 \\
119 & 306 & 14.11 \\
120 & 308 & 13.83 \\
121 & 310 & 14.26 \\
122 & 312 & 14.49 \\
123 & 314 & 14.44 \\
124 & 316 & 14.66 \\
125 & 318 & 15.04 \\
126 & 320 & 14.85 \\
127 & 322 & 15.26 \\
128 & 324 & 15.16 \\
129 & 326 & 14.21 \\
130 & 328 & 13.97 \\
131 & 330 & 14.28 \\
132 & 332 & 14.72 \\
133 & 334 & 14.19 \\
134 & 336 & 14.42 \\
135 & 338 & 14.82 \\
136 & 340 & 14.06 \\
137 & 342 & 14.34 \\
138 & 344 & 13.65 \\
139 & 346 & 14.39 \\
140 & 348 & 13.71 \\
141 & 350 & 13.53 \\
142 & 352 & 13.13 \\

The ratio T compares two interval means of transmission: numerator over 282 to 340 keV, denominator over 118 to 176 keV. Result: 1.2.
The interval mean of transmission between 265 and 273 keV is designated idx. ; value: 14.4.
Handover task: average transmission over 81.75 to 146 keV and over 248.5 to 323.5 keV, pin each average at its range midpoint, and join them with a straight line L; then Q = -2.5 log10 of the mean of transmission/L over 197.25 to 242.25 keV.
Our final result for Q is -0.09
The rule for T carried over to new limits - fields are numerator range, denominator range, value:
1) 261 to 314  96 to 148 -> 1.30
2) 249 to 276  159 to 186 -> 1.21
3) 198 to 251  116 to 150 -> 1.34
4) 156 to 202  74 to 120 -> 1.07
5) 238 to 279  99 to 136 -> 1.37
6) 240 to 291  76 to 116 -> 1.24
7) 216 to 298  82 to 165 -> 1.25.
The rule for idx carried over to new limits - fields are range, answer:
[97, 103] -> 11.4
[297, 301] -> 13.3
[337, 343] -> 14.4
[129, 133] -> 10.5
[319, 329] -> 14.7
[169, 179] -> 11.6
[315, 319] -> 14.8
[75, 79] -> 13.2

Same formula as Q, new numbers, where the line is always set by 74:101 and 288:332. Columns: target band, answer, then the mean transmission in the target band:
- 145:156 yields 0.02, 12.5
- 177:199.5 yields 0.05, 12.5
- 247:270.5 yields -0.07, 14.6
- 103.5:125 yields 0.18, 10.6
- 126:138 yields 0.20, 10.5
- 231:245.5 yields -0.07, 14.4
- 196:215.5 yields -0.04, 13.7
